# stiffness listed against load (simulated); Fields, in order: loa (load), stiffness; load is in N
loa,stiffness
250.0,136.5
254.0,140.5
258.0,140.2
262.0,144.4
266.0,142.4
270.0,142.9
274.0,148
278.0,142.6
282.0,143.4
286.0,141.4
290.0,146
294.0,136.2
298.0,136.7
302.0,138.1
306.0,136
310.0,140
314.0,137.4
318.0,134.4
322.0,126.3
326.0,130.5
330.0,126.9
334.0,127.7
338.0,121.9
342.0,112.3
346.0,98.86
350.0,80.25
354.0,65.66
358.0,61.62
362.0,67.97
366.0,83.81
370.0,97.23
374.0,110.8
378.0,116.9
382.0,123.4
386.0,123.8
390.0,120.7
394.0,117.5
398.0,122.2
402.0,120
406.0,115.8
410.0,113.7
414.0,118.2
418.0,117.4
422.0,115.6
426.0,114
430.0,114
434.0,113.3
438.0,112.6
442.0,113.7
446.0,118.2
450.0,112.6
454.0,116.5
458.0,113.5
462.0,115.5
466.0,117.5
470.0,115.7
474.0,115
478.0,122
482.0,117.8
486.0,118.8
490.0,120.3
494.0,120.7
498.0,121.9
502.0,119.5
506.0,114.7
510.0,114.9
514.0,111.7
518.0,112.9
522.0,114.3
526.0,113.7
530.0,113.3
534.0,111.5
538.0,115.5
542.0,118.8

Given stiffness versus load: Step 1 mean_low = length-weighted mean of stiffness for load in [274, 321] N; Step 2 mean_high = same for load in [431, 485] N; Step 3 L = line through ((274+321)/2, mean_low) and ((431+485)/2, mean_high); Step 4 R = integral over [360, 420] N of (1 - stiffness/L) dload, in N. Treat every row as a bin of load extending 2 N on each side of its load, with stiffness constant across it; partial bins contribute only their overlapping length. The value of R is 6.8 N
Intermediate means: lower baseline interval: 139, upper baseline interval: 116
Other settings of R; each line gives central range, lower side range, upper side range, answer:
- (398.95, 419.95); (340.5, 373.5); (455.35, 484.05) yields -3.8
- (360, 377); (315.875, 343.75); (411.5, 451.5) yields 4.2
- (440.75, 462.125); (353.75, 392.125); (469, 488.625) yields -0.4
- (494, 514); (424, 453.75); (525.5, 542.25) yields -0.6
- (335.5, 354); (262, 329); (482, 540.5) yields 4.7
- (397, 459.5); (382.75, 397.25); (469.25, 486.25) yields 2.1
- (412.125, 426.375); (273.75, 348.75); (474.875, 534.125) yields 0.8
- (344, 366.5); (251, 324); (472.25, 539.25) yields 9.6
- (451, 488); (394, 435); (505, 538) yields -0.6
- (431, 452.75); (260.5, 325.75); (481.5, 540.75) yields 1.6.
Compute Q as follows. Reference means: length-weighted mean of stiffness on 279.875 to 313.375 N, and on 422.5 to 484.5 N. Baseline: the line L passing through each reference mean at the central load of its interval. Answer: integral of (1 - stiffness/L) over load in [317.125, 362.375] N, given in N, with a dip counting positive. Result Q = 9.6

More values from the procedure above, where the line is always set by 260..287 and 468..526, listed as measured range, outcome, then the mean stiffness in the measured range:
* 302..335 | 1.3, 133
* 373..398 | 2.1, 119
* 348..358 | 4.7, 70.7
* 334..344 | 1.2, 119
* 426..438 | 1.1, 114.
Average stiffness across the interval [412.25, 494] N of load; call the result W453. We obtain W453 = 116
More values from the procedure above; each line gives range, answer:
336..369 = 86.9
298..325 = 135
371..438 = 117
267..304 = 142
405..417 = 116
